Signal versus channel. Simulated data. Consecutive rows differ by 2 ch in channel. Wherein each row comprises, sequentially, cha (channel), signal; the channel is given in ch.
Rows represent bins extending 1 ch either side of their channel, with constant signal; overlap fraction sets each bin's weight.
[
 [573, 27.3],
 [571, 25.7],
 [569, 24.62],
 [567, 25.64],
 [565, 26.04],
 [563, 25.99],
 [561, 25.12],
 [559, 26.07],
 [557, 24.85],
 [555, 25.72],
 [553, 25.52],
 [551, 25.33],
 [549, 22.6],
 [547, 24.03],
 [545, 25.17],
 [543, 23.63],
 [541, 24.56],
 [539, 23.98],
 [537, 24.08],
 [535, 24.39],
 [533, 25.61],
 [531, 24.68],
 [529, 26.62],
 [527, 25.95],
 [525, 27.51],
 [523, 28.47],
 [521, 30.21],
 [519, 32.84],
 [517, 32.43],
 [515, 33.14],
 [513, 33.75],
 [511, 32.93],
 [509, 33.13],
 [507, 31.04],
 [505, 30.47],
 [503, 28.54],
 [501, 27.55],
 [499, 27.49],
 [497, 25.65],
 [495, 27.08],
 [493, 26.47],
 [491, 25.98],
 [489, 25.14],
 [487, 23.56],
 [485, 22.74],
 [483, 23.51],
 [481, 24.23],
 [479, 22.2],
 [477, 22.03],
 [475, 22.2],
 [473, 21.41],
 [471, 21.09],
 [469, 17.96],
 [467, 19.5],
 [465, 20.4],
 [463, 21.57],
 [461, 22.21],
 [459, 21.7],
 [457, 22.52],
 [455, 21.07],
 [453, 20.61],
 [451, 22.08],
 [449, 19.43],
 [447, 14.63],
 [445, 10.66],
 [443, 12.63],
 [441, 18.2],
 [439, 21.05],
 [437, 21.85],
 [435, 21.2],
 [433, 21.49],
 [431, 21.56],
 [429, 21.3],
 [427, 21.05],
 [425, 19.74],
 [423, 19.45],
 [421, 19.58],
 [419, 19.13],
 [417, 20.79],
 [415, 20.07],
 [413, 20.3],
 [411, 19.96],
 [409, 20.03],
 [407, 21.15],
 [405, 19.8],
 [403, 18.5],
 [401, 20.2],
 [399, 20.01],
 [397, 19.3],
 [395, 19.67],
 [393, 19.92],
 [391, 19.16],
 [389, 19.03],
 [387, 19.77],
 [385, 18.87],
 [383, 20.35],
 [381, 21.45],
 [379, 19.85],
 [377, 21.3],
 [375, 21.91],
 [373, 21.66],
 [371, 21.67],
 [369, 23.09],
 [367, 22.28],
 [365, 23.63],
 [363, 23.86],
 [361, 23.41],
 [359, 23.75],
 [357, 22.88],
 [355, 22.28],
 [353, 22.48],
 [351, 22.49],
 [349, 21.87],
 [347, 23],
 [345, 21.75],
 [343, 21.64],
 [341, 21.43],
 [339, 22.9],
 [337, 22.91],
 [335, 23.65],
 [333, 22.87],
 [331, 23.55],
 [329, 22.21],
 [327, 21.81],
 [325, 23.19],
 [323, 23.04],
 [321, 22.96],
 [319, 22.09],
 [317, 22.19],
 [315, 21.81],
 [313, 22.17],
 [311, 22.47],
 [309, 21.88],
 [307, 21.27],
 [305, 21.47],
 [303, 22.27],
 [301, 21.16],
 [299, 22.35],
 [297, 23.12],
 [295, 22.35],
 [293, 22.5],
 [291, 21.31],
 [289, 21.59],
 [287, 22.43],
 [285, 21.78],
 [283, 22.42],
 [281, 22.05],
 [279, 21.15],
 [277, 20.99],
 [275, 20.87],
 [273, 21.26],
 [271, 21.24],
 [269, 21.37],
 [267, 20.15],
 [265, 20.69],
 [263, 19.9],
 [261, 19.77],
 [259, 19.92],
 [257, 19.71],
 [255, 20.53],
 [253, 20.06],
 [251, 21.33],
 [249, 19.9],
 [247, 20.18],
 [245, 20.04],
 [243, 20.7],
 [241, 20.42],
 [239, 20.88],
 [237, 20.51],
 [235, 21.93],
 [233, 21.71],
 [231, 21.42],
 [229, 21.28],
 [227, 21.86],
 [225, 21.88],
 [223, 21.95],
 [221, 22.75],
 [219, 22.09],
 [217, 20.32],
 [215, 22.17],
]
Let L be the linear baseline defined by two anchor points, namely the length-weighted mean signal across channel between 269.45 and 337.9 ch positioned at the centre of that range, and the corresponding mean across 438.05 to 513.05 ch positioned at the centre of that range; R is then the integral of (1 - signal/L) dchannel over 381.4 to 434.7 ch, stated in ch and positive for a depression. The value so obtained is 6.34 ch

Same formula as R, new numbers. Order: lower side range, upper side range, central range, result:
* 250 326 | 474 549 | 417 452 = 8.1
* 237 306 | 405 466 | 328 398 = -4.5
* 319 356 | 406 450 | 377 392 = 0.7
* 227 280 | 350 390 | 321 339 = -1.2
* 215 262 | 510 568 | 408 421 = 2.3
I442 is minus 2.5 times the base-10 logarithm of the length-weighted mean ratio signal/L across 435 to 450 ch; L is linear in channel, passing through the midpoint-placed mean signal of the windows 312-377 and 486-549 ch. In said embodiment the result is 0.42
